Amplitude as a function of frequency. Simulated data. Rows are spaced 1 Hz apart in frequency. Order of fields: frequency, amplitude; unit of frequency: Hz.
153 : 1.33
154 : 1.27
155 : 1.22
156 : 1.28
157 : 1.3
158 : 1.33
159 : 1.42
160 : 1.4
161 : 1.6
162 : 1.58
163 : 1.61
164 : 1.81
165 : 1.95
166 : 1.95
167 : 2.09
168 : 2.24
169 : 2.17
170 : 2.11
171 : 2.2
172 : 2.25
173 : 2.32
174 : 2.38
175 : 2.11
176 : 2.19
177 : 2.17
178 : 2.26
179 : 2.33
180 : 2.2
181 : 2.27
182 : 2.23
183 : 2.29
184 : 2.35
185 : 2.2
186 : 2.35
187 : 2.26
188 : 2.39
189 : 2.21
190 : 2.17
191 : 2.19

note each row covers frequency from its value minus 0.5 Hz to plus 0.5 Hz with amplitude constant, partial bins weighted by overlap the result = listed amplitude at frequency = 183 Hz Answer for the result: 2.29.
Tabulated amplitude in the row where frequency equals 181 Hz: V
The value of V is 2.27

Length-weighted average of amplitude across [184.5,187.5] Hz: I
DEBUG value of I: 2.27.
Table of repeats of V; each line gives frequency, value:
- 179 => 2.33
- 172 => 2.25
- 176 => 2.19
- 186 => 2.35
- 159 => 1.42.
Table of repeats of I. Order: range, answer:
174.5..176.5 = 2.15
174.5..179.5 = 2.21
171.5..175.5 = 2.26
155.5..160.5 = 1.35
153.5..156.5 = 1.26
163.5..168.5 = 2.01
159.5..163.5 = 1.55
